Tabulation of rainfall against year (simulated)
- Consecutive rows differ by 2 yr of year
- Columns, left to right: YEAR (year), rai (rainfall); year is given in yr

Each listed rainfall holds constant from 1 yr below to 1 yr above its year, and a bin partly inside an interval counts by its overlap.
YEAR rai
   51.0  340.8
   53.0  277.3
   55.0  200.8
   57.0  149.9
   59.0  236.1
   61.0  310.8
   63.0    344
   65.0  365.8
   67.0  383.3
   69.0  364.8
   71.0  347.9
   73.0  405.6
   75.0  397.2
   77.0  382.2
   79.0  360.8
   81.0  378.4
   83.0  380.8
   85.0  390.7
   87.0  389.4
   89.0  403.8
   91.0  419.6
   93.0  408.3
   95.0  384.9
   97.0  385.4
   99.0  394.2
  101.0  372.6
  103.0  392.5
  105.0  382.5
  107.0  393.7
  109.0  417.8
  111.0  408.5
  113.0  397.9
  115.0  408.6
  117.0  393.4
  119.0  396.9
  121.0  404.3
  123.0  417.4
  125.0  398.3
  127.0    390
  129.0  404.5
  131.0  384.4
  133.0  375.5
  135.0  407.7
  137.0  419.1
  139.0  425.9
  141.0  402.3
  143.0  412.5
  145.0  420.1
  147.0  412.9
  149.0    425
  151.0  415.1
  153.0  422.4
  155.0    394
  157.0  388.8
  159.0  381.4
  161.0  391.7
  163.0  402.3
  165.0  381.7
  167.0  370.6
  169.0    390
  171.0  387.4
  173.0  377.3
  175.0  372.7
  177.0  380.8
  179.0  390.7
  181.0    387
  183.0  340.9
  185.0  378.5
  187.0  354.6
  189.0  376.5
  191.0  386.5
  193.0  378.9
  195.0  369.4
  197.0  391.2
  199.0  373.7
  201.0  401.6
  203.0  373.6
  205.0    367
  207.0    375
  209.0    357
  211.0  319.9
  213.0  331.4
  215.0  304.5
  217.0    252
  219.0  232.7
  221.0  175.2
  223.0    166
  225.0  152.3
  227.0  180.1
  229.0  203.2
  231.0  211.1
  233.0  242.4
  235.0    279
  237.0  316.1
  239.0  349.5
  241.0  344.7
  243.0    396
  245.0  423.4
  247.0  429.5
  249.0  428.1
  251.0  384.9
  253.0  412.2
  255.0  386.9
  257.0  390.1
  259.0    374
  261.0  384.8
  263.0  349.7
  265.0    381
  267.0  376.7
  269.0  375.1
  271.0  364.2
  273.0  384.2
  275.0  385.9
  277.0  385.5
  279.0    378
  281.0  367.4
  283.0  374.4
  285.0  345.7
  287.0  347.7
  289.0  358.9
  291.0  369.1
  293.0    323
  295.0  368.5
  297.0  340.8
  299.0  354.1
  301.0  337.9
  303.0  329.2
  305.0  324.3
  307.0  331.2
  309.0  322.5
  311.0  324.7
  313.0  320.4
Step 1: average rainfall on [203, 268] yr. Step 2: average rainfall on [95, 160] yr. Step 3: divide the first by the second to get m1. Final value 0.80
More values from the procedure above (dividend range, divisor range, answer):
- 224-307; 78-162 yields 0.87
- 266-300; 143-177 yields 0.92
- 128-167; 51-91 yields 1.18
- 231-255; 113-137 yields 0.90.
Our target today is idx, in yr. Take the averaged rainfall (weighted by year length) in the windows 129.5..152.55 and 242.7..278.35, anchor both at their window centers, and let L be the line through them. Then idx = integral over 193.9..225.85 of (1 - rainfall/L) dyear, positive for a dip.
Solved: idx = 7.1 yr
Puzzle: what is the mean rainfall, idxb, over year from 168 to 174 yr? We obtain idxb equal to 385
